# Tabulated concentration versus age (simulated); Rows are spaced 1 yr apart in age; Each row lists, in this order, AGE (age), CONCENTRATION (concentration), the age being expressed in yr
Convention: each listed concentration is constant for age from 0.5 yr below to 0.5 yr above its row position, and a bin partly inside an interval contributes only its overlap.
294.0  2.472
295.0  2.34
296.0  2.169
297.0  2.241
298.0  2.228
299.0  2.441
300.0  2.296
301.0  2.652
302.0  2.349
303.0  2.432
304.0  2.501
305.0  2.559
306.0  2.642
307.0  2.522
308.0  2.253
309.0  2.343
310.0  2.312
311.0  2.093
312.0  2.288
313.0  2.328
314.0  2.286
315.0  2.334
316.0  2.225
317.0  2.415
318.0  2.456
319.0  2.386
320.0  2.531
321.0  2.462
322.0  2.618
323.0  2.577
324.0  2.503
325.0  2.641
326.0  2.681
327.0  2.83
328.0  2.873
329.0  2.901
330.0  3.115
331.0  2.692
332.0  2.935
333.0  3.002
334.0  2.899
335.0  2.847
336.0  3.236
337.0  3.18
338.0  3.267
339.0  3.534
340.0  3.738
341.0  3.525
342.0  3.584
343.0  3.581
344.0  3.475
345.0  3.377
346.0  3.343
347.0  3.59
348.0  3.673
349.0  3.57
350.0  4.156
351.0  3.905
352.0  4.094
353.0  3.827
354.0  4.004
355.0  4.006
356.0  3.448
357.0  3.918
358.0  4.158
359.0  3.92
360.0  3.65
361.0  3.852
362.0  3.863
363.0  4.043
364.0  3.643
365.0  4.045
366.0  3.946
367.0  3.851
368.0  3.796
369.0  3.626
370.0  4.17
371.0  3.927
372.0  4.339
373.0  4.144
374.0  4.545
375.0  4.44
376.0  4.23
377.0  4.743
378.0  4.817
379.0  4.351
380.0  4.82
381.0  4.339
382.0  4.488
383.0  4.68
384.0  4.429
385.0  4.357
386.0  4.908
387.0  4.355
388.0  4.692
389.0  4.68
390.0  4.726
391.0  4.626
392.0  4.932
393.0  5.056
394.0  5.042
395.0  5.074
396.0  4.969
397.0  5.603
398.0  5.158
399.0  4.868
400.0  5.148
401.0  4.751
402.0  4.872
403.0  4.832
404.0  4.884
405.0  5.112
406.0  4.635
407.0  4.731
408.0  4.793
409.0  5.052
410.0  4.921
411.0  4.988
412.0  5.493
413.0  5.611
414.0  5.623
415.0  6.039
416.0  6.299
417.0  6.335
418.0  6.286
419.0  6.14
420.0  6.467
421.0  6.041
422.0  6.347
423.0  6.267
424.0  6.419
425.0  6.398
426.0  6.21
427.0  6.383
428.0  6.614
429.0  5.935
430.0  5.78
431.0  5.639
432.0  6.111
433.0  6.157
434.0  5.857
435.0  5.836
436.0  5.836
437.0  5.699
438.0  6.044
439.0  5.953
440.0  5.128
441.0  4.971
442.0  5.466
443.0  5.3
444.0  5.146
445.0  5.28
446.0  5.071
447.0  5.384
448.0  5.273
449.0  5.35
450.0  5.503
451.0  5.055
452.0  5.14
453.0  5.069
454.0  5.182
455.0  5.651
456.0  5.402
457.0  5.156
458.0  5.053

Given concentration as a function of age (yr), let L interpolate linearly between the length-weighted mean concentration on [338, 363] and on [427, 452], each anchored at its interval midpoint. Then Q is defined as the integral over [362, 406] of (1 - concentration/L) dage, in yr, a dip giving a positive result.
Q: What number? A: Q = -1.0 yr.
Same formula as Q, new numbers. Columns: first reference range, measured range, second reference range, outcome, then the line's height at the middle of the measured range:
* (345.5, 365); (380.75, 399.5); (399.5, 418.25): -0.10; 4.77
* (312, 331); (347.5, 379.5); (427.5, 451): -3.31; 3.65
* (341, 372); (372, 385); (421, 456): -0.54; 4.31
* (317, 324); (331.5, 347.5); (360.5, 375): -1.11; 3.1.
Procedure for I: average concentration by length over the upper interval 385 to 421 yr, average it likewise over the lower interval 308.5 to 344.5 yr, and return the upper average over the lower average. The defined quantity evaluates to 1.86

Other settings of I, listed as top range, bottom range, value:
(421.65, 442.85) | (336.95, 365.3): 1.59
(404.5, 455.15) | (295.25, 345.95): 2.08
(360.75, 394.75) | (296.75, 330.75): 1.76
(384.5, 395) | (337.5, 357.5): 1.29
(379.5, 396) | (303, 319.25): 1.98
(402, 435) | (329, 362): 1.63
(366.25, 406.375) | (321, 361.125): 1.38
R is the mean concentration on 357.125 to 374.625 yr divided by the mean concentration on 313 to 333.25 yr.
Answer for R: 1.52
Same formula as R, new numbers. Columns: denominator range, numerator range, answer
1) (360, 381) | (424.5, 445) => 1.40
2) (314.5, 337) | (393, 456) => 2.05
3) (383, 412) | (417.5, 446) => 1.21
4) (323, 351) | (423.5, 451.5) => 1.78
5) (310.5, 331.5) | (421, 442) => 2.35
